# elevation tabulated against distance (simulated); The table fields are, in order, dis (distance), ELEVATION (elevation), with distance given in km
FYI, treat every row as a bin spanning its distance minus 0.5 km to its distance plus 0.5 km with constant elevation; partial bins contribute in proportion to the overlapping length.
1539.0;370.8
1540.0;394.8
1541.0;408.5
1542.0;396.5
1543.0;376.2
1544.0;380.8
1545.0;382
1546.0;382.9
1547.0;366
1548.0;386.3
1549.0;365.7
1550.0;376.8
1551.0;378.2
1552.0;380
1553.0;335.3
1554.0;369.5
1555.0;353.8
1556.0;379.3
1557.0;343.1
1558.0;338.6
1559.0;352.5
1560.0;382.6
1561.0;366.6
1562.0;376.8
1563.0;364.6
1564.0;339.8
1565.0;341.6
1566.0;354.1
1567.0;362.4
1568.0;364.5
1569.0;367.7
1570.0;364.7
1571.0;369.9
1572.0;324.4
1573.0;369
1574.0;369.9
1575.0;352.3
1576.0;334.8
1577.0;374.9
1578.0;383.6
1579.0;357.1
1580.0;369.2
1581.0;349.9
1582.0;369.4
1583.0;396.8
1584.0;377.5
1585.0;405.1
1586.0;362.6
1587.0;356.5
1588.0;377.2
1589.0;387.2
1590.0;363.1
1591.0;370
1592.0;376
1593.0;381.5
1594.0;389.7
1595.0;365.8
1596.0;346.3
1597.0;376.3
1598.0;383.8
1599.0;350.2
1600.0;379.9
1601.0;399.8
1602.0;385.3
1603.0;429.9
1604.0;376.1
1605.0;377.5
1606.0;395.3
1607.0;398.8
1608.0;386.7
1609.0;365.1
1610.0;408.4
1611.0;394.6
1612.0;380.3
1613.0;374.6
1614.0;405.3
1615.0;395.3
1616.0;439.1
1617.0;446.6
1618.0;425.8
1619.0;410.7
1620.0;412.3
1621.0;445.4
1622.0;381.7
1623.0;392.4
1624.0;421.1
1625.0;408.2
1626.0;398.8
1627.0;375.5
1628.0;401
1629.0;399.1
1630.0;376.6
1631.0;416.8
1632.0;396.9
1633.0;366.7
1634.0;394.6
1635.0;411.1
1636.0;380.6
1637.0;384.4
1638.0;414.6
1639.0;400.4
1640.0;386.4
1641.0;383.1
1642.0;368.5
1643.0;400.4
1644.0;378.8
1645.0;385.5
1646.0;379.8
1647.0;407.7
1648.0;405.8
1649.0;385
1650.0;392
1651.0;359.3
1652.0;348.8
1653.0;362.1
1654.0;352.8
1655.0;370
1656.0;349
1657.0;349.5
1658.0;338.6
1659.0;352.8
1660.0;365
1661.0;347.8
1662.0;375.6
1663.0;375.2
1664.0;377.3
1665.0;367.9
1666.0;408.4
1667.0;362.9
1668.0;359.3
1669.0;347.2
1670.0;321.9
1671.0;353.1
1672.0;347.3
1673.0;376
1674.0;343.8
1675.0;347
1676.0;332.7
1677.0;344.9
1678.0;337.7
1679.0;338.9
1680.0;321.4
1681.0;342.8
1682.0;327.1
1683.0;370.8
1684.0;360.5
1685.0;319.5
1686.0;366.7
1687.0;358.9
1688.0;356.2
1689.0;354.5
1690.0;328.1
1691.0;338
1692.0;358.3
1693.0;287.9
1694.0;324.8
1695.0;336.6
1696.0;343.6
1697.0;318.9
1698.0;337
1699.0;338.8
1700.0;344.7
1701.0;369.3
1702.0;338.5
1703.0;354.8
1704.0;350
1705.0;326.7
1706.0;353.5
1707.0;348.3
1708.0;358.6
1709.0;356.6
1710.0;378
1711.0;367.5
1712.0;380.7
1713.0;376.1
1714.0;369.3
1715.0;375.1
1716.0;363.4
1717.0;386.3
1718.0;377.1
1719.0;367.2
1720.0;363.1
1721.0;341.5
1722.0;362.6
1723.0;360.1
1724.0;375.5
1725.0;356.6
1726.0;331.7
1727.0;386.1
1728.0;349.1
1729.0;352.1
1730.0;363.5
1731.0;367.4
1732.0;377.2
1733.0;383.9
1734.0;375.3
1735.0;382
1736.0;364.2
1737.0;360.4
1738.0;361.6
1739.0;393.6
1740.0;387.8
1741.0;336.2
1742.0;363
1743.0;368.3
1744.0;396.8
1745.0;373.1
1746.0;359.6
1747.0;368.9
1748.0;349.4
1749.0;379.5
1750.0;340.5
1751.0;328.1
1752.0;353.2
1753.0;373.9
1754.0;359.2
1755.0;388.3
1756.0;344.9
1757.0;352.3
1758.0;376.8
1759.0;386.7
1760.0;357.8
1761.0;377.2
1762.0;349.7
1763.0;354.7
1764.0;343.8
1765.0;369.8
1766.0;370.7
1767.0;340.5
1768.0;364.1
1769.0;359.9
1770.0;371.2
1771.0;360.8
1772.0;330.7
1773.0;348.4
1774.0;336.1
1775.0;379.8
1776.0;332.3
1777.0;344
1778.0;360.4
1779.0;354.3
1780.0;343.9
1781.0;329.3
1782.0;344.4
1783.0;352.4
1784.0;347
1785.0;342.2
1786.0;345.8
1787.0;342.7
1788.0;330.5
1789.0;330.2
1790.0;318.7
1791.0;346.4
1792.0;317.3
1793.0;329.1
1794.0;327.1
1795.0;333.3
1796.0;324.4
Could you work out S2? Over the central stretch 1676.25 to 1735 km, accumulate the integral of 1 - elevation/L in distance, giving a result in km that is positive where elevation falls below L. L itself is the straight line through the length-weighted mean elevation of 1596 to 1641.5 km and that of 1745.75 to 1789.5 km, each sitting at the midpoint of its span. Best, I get 2.8 km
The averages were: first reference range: 396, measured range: 354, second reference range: 354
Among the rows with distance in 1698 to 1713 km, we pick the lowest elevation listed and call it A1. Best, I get 326.7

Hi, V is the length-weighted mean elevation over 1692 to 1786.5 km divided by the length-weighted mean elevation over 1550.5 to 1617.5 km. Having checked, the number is 0.96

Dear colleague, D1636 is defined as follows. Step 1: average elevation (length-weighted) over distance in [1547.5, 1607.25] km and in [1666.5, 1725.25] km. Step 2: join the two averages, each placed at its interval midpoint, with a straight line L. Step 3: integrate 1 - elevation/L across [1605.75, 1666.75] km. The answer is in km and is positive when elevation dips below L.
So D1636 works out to -4.7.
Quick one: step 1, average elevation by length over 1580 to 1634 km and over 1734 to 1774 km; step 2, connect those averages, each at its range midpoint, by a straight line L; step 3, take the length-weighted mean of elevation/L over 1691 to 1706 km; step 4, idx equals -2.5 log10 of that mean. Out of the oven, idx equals 0.11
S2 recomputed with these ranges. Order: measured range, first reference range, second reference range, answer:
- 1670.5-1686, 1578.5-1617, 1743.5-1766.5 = 1.2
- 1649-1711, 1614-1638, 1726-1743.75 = 5.7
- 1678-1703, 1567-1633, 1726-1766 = 2.1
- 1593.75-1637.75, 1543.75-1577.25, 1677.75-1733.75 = -4.3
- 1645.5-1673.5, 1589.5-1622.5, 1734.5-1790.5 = 1.0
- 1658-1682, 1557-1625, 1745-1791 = 0.9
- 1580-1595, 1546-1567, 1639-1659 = -0.4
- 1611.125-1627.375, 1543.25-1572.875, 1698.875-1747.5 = -1.9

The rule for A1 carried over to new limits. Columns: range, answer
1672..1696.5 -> 287.9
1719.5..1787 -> 328.1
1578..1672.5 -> 321.9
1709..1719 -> 356.6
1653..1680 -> 321.4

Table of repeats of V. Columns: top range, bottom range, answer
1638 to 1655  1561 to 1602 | 1.04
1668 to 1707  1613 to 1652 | 0.86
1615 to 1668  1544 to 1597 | 1.06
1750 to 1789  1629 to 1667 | 0.93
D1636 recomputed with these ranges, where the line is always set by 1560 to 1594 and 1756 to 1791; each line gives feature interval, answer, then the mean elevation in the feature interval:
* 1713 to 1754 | -1.3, 366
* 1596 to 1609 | -0.7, 384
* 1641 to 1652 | -0.7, 384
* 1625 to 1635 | -0.9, 394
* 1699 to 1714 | 0.0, 357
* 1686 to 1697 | 0.6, 339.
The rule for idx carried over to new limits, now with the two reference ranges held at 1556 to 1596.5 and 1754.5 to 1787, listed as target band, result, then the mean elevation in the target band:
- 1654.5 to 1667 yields -0.01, 365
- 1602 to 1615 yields -0.08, 391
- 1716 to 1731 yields -0.02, 363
